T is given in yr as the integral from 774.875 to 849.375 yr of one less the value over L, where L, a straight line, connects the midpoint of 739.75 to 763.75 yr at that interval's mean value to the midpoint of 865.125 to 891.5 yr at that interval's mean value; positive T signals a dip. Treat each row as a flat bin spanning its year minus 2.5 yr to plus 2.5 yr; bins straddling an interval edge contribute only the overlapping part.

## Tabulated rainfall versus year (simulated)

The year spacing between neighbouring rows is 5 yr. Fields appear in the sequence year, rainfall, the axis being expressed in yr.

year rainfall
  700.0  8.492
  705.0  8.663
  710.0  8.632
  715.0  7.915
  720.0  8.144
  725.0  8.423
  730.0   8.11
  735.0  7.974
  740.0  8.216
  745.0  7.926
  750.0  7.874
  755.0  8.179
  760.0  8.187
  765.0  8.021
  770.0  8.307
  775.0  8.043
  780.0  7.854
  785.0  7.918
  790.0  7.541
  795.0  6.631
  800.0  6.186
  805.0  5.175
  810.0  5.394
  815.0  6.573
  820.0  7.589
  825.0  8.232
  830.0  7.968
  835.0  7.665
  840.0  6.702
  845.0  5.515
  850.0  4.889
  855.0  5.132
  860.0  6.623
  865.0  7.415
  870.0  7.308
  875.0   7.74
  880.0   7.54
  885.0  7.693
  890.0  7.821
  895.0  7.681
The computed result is 8.8 yr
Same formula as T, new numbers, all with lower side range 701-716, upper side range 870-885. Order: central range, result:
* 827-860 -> 6.0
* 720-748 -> 0.7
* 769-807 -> 4.1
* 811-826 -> 1.4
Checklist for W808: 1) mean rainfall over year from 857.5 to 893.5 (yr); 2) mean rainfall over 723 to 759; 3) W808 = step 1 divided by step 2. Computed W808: 0.92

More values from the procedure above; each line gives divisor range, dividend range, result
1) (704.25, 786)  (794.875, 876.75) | 0.81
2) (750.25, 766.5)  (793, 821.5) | 0.77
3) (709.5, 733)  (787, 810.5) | 0.77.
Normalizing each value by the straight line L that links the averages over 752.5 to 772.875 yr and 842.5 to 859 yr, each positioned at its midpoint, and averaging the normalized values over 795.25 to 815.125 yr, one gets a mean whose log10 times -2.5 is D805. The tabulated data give 0.16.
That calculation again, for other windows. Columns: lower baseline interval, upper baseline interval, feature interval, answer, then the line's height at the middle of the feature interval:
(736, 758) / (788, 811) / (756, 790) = -0.13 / 7.14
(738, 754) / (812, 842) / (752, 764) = -0.03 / 7.93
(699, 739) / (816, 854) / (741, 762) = -0.02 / 7.88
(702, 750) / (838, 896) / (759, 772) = -0.05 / 7.82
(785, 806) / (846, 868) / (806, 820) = 0.05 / 6.47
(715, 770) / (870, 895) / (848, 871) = 0.23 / 7.73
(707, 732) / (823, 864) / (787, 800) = 0.05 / 7.27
